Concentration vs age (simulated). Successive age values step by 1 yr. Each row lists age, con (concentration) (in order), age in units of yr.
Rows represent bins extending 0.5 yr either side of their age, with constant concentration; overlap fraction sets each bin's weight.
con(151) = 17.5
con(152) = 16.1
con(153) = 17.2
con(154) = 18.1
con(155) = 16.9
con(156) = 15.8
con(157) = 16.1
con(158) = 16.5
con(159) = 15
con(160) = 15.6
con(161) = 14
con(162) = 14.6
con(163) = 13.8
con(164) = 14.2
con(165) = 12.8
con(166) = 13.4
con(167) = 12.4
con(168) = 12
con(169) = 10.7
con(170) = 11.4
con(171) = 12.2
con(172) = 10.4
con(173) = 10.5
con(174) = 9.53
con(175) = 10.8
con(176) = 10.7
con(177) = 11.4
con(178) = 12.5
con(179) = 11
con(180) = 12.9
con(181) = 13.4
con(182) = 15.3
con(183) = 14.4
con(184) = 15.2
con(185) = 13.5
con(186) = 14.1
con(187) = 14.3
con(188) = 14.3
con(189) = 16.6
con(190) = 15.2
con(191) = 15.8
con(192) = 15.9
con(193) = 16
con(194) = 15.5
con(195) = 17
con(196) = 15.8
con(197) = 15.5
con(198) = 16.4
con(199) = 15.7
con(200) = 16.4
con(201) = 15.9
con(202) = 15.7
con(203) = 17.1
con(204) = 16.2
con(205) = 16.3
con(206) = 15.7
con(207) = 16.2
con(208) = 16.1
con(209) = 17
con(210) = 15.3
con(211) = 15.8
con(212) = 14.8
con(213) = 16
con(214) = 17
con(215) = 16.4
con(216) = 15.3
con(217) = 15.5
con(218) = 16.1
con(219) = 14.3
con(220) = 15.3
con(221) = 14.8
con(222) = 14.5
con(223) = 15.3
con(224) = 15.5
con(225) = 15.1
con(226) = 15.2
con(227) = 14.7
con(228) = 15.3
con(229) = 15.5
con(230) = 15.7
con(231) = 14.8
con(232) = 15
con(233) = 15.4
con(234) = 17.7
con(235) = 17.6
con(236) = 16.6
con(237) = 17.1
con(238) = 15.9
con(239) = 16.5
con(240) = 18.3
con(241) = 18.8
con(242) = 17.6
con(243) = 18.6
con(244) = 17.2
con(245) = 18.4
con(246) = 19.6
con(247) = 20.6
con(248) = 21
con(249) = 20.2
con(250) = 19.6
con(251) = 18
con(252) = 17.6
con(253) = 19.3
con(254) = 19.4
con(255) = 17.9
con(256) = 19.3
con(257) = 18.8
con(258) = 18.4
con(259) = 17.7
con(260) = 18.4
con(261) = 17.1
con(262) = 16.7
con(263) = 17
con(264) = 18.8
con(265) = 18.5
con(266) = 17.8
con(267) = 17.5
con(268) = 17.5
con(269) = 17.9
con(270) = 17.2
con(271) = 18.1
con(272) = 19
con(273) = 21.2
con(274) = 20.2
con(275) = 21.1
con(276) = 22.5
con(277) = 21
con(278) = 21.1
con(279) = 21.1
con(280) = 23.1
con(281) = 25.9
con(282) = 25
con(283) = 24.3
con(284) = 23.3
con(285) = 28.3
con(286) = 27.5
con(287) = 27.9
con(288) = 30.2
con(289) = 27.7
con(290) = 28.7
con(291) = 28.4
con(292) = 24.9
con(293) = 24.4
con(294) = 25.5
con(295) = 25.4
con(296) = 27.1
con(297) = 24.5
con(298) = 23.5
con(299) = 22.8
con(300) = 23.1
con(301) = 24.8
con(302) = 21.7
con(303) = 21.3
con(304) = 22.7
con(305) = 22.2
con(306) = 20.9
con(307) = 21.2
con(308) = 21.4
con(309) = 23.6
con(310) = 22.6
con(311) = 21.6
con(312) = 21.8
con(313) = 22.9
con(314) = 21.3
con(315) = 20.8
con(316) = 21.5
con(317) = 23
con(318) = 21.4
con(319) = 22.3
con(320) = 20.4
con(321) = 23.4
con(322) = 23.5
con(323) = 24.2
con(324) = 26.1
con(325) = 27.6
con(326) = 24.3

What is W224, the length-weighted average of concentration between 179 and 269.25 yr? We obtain 16.5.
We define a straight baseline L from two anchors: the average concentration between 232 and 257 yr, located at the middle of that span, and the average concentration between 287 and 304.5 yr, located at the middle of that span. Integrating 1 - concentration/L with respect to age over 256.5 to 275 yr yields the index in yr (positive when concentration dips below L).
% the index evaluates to 2.5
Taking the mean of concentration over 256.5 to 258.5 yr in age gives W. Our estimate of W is 18.6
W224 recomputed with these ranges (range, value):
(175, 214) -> 15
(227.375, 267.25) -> 17.8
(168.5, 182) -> 11.5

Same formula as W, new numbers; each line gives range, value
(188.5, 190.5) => 15.9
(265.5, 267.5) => 17.6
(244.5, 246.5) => 19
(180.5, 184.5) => 14.6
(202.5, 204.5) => 16.6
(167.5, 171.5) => 11.6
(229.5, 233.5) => 15.2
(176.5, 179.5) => 11.6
